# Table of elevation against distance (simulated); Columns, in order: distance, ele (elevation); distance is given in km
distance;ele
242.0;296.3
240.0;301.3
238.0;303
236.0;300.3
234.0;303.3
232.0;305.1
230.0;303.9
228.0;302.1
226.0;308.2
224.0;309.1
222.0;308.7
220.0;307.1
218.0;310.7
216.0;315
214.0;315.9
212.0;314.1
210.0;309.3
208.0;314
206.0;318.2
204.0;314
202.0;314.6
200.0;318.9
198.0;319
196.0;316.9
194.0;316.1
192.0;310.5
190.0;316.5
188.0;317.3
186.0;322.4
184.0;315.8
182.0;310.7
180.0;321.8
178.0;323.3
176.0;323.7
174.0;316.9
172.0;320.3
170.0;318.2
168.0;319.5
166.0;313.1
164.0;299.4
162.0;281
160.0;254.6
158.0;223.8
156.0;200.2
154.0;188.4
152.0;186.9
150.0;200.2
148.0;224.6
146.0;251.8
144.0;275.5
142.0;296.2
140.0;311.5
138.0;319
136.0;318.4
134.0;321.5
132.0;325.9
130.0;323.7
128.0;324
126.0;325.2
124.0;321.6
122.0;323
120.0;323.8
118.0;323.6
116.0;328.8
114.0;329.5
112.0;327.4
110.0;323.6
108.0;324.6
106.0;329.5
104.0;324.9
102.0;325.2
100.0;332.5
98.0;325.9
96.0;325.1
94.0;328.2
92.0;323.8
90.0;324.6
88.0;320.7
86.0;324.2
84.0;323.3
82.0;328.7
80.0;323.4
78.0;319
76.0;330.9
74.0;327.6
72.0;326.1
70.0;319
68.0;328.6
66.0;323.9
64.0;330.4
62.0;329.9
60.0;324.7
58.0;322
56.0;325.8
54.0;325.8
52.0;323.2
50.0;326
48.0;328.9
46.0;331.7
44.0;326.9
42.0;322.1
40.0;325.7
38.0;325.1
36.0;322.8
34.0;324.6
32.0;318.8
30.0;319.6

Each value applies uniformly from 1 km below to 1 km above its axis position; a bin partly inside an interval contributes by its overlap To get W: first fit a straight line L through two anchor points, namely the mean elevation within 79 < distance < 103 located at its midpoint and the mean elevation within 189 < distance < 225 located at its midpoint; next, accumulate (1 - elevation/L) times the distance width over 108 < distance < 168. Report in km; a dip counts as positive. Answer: 5.9 km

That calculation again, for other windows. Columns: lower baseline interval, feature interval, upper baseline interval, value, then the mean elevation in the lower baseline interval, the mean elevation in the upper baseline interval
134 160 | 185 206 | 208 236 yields -2.03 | 253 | 309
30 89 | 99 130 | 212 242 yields -0.66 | 325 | 307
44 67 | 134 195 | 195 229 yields 5.71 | 327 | 313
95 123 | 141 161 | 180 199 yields 5.66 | 326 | 316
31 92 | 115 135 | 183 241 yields -0.30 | 325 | 311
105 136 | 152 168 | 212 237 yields 3.34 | 325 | 308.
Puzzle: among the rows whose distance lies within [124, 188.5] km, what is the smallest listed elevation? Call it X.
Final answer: 186.9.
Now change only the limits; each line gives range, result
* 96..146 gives 251.8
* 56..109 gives 319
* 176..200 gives 310.5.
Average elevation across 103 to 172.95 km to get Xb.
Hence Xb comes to 294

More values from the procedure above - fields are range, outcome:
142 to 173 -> 258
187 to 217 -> 315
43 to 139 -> 325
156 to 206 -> 307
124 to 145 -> 314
